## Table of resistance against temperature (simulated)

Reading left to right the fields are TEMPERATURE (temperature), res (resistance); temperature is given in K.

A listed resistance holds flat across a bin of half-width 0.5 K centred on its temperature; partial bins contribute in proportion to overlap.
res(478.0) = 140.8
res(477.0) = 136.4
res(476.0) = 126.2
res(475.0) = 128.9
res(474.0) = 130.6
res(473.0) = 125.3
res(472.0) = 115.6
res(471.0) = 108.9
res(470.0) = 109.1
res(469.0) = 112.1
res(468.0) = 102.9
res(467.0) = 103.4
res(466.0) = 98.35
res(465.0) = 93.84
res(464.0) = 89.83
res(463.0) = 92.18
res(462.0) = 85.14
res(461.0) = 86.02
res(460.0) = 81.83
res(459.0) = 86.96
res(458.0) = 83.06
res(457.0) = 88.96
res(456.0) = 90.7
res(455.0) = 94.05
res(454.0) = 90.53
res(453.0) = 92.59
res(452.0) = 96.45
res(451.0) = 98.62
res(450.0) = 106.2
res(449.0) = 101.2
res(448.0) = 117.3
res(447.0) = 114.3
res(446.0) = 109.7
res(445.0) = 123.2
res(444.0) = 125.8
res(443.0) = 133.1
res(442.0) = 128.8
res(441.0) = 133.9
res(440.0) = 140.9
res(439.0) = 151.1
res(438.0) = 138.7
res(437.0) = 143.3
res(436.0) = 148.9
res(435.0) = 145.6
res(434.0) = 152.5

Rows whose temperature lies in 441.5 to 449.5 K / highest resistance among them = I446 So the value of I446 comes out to 133.1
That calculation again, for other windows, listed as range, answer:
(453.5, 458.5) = 94.05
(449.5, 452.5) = 106.2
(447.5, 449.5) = 117.3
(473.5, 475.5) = 130.6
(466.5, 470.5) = 112.1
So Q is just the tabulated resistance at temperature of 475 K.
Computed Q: 128.9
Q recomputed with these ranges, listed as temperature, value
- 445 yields 123.2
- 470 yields 109.1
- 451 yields 98.62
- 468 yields 102.9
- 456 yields 90.7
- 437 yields 143.3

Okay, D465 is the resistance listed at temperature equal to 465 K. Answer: 93.84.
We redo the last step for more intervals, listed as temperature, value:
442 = 128.8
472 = 115.6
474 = 130.6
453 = 92.59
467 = 103.4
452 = 96.45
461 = 86.02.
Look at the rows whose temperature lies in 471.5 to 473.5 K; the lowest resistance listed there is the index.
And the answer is 115.6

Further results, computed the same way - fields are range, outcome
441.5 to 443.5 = 128.8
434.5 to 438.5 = 138.7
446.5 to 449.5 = 101.2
